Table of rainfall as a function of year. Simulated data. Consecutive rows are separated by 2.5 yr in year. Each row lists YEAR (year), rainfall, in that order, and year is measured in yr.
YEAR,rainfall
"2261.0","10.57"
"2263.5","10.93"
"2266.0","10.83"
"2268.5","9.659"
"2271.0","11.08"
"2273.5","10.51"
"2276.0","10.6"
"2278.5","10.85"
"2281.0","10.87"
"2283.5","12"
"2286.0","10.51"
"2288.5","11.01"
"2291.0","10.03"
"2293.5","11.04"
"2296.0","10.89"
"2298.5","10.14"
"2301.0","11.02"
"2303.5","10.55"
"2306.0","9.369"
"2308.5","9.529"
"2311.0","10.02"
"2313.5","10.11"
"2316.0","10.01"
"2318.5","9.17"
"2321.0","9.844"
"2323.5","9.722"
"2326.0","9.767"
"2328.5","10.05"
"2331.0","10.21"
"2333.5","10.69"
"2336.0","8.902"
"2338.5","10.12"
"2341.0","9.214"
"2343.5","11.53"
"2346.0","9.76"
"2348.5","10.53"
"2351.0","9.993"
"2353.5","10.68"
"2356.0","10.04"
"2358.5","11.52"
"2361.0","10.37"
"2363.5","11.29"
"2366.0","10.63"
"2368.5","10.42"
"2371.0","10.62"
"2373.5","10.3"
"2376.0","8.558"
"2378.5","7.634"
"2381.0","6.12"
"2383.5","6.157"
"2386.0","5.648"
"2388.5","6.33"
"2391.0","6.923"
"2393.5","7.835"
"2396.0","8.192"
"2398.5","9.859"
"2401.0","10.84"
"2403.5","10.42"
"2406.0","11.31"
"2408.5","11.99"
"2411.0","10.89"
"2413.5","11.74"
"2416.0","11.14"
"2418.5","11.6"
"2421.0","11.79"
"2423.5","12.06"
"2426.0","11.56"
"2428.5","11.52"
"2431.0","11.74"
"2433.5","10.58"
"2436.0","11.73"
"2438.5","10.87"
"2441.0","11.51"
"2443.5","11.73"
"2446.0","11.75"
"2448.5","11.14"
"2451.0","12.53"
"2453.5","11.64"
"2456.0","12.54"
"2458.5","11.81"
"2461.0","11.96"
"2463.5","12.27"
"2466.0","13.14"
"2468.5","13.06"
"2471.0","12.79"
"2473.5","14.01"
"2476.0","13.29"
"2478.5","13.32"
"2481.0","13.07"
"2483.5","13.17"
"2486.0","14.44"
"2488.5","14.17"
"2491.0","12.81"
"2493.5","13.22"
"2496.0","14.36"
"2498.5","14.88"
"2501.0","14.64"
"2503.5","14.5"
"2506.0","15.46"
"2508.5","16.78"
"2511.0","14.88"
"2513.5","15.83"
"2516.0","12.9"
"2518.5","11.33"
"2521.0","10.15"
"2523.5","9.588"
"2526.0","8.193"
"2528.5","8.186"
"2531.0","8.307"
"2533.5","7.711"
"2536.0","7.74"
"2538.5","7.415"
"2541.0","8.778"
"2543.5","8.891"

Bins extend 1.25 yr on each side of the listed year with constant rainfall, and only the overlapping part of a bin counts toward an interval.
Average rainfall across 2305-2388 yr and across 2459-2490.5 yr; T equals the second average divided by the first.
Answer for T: 1.37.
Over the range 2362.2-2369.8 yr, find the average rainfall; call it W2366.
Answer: 10.8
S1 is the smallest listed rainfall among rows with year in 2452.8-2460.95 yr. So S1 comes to 11.64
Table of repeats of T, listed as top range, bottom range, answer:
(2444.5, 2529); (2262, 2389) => 1.30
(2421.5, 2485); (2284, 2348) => 1.20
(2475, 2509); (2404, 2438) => 1.23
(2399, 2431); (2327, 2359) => 1.11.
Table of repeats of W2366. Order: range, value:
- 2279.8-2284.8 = 11.4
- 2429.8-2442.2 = 11.3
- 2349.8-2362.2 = 10.5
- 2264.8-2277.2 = 10.5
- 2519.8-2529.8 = 9.02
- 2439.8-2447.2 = 11.7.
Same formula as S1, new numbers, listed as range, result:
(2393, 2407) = 7.835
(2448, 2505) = 11.14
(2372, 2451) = 5.648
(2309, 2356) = 8.902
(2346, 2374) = 9.76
